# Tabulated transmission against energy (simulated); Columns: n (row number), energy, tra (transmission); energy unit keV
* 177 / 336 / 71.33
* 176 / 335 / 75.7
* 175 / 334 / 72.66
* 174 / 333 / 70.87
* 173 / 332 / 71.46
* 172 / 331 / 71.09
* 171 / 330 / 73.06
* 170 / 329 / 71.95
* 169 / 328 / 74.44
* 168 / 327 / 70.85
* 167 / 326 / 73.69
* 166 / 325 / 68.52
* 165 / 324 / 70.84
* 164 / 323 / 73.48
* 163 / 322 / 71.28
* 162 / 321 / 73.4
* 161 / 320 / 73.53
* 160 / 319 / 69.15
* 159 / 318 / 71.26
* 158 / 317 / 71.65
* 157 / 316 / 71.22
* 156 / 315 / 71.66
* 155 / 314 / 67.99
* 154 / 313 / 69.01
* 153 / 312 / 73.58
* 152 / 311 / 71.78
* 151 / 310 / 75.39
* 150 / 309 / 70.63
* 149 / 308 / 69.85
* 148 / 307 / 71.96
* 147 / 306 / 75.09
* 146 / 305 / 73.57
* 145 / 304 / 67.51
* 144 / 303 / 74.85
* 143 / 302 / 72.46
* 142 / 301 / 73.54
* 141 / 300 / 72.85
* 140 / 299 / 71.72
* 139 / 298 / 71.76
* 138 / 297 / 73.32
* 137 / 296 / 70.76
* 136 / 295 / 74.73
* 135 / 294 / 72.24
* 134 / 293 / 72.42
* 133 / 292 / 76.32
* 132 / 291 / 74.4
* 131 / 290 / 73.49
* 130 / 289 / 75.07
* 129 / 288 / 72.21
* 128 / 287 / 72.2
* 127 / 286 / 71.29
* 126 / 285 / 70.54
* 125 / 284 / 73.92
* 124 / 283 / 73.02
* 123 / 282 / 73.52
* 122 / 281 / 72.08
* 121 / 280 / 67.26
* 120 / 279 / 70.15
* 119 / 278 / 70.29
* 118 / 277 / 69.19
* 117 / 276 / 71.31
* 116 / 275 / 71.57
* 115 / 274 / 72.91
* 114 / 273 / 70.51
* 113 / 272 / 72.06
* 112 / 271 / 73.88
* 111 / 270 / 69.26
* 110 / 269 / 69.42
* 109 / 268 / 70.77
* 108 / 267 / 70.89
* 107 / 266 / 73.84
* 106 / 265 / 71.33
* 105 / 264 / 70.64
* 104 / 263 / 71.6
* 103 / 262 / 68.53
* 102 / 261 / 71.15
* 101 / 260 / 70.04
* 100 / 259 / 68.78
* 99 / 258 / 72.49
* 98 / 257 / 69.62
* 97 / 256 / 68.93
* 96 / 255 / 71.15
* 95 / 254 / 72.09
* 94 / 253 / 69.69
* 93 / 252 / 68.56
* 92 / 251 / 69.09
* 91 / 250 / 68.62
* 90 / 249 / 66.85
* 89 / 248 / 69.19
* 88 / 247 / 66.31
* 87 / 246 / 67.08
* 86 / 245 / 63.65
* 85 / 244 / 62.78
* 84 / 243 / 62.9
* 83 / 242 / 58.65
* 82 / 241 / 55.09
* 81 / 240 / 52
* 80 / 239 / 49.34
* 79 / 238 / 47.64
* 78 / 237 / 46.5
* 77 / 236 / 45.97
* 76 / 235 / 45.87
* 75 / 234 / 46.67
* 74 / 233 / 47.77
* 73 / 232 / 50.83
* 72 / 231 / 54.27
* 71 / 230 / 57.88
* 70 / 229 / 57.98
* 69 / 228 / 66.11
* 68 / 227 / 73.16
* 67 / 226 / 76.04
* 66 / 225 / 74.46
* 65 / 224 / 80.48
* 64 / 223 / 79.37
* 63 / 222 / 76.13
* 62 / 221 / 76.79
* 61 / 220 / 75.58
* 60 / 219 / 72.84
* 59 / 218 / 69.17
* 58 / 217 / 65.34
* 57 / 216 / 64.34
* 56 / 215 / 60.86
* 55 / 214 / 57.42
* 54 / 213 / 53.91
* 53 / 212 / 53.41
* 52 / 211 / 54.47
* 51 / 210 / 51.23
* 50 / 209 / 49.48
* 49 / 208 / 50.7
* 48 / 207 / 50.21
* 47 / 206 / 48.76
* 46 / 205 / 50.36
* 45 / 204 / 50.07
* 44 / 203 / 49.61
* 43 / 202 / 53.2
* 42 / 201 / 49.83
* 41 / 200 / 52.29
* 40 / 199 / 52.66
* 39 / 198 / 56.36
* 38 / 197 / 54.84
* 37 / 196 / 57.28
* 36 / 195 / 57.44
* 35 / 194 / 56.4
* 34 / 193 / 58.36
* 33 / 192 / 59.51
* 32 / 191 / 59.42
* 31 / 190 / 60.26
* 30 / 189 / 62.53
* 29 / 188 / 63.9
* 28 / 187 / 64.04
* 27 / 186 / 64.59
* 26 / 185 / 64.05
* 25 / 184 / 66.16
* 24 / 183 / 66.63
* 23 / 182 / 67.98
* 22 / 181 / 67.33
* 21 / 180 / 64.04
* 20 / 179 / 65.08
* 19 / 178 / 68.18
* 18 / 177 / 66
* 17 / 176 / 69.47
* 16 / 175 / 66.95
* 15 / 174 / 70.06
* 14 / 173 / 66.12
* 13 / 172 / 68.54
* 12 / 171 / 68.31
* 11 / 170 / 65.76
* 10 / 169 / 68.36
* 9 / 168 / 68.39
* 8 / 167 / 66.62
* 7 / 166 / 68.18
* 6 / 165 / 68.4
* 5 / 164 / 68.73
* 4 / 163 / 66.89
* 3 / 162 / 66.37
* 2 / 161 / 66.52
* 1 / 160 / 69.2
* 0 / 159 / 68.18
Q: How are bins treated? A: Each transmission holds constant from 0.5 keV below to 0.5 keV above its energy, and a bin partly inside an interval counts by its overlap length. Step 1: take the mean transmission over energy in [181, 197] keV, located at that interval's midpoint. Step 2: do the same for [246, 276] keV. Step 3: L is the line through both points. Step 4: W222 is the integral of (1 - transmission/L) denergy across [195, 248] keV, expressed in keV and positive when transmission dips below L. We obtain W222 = 5.7 keV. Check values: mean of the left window 61.9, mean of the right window 70.3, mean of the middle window 58.7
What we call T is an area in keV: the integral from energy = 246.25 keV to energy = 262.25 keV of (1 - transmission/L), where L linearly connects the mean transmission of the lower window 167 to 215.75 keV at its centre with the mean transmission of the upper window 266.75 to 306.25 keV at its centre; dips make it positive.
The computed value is -0.3 keV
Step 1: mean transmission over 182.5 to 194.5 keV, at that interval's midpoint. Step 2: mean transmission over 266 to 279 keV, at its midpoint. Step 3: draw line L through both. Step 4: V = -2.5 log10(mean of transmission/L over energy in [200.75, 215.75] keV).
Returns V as 0.220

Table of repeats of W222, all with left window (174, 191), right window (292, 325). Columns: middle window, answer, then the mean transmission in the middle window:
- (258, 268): -0.2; 70.8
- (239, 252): 1.1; 63.2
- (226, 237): 2.1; 55.3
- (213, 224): -0.4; 69.5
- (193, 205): 2.3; 53.7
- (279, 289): -0.2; 71.9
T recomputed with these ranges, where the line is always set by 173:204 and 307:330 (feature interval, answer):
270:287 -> -0.8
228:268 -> 2.0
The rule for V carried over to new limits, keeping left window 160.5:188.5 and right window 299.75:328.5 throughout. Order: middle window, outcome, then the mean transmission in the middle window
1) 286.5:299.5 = -0.03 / 73.1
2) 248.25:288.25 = -0.01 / 70.8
